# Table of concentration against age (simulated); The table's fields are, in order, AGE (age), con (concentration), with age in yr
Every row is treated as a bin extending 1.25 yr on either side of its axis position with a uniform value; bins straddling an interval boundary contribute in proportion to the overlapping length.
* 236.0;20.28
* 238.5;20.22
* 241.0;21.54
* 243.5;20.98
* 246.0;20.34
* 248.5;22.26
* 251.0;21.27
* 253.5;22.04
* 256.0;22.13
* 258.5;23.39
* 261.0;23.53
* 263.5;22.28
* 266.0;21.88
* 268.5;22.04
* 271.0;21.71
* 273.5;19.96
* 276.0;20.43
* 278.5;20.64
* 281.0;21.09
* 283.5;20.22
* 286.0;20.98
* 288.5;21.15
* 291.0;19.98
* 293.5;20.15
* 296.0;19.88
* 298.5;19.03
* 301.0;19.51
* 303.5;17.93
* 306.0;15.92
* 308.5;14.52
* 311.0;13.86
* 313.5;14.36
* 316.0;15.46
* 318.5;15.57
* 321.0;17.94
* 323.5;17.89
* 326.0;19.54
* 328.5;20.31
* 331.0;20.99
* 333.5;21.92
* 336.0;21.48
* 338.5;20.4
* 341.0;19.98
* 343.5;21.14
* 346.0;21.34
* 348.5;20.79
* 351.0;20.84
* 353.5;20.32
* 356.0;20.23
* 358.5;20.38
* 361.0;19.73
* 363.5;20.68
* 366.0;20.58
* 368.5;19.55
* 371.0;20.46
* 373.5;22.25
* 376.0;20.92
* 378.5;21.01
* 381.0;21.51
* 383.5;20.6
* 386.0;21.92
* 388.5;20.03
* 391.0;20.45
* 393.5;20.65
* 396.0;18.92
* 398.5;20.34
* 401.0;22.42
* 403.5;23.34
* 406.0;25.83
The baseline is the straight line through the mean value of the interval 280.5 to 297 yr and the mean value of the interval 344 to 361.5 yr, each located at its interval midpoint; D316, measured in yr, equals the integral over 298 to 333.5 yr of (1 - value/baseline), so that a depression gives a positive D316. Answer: 5.3 yr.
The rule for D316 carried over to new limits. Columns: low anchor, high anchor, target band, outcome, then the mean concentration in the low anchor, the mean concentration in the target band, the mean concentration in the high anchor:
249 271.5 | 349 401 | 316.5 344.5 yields 2.2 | 22.3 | 19.6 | 20.6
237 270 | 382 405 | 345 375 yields 0.9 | 21.8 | 20.6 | 21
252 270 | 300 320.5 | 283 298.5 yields -1.5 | 22.4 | 20.3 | 15.9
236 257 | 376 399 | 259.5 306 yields 1.2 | 21.3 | 20.6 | 20.6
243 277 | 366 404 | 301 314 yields 3.4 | 21.8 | 15.8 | 20.9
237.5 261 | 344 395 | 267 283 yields 0.4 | 21.7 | 21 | 20.7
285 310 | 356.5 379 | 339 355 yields -0.5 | 18.8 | 20.7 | 20.6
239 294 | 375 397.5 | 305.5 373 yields 5.6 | 21.4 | 19.2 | 20.7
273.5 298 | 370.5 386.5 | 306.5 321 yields 3.9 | 20.4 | 15.1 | 21.2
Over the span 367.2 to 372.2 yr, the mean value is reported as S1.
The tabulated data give 20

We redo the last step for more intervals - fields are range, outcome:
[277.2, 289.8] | 20.8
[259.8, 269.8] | 22.4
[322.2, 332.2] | 19.7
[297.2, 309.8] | 17.4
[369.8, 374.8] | 21.4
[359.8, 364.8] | 20.2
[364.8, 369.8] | 20.1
